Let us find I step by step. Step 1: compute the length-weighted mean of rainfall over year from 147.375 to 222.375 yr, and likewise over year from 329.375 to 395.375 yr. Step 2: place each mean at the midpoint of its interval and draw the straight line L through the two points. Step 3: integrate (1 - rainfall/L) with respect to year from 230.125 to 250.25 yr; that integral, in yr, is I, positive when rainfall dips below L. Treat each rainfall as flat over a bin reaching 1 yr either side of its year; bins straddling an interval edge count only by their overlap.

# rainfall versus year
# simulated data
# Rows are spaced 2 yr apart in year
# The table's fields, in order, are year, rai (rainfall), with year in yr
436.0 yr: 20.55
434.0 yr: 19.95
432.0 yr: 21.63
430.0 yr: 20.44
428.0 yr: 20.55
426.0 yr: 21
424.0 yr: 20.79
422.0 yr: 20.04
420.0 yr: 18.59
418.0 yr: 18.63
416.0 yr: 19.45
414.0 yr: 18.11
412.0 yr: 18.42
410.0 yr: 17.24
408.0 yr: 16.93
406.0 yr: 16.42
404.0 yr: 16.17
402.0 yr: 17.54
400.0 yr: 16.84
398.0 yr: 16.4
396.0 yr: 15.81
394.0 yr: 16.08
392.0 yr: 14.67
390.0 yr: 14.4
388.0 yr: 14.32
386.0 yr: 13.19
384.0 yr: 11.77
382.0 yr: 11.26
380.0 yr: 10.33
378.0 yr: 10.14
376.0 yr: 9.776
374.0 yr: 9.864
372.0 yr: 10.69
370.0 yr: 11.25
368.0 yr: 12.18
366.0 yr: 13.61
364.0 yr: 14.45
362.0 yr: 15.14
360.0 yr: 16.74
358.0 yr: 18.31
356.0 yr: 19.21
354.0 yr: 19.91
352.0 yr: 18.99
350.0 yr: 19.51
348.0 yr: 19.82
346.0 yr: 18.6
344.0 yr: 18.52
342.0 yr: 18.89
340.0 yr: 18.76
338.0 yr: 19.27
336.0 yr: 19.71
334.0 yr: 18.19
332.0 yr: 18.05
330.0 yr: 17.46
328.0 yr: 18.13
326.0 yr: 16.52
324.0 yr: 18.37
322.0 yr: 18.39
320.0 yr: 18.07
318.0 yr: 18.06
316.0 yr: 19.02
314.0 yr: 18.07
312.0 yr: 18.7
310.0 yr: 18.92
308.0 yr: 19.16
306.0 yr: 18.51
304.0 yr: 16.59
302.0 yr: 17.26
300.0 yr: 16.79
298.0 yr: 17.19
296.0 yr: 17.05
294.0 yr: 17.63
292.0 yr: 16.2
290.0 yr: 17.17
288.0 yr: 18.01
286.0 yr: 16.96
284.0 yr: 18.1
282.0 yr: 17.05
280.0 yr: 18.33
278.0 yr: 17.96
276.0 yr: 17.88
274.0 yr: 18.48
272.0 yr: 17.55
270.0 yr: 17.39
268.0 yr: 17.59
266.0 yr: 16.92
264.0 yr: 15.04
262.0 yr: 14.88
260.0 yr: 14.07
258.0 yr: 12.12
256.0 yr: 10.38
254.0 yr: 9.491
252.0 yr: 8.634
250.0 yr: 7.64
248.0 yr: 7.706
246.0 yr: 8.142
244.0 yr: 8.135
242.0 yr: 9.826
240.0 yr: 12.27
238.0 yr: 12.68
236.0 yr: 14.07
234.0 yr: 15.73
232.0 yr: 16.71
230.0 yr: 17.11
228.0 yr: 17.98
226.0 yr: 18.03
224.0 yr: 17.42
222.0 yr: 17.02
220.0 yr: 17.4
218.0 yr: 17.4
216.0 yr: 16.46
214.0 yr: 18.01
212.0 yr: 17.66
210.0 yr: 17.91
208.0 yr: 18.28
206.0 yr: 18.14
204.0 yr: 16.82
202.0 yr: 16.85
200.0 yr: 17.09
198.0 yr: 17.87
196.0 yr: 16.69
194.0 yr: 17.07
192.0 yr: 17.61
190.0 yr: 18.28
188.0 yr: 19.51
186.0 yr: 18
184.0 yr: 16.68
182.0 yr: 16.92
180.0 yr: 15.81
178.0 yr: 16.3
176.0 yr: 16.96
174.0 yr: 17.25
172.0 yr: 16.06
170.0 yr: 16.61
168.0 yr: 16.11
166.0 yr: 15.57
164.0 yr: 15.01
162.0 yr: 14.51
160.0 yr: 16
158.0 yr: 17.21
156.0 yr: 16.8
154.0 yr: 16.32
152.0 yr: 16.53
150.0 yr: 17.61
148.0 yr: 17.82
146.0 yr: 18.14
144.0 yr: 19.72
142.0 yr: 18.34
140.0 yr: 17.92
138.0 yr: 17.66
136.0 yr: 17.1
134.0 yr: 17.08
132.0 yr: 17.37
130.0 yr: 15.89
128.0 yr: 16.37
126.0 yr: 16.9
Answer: 5.9 yr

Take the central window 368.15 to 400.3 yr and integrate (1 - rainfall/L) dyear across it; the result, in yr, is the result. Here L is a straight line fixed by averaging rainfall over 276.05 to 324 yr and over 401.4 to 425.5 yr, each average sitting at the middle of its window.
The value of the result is 9.4 yr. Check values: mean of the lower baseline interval 17.8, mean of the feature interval 12.8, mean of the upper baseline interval 18.3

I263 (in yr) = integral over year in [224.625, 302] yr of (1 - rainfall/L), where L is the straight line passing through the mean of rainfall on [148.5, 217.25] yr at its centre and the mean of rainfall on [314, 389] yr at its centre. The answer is 7.61 yr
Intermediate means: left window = 17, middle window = 14.9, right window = 16.1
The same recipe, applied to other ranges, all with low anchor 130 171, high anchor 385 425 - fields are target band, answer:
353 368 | 0.5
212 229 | -0.5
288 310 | -0.6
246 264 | 6.6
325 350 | -2.3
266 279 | -0.6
